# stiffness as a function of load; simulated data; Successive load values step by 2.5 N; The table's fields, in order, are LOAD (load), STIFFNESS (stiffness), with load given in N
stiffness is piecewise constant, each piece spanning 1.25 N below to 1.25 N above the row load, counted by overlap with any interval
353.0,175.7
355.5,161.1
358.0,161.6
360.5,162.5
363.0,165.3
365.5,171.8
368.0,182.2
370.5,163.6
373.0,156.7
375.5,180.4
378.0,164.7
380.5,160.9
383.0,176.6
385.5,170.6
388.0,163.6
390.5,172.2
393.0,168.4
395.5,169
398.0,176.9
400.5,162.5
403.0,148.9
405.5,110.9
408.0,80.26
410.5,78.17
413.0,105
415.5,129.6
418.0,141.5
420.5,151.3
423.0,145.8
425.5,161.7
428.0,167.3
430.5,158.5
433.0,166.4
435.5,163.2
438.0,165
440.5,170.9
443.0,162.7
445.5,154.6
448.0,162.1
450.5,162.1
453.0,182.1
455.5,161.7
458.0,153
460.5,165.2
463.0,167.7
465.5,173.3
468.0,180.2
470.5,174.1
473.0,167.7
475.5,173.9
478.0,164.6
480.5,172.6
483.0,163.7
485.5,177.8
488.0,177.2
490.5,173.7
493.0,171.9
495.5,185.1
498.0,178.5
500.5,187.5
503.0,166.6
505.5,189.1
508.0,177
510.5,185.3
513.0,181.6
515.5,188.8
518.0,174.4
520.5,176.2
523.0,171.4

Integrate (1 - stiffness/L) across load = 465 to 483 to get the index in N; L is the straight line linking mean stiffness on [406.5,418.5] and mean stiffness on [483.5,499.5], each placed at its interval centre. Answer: -1.23 N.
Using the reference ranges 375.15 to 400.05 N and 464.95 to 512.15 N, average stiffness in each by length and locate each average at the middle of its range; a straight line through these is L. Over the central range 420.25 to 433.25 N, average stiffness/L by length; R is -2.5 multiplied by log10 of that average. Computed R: 0.090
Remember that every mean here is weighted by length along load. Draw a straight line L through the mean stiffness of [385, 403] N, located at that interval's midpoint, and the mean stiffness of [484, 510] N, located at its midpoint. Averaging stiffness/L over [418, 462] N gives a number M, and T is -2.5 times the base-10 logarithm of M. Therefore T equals 0.07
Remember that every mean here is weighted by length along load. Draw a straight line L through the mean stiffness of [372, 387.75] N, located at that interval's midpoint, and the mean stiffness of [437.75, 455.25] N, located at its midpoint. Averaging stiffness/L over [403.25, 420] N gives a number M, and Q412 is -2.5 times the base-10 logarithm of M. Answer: 0.43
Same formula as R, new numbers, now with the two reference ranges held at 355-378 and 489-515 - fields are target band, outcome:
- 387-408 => 0.11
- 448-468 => 0.06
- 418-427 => 0.14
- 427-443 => 0.06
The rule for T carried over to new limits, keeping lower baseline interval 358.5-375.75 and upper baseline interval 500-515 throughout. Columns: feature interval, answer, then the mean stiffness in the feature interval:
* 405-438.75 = 0.25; 138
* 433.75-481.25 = 0.06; 167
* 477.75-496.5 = 0.04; 174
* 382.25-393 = 0.00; 170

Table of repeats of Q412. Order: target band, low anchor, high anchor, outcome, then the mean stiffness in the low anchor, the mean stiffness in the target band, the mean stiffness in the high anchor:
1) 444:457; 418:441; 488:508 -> 0.01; 160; 164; 179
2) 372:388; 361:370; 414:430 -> -0.02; 171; 168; 149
